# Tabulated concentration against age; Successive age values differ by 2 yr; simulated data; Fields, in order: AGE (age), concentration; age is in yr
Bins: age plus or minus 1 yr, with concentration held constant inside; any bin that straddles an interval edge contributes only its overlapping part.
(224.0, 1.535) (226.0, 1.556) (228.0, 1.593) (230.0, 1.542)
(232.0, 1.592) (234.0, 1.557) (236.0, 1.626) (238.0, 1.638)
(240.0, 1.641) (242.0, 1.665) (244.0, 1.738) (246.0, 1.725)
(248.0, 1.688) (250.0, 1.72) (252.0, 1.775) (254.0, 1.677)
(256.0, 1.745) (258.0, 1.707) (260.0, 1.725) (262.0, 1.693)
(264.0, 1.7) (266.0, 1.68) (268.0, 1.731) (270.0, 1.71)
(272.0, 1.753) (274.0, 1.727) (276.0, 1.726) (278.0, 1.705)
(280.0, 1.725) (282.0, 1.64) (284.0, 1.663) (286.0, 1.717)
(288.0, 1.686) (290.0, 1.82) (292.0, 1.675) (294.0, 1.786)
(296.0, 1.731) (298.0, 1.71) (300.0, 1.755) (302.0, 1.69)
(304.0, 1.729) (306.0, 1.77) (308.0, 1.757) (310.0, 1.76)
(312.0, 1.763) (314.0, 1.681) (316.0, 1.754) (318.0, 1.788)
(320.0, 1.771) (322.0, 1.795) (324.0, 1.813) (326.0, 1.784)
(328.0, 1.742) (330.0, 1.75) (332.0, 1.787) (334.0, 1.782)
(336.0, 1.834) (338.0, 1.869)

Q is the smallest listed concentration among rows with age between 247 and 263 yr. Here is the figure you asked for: 1.677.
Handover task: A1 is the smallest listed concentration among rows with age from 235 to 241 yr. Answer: 1.626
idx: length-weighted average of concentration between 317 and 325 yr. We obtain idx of 1.79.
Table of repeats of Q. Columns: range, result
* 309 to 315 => 1.681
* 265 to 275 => 1.68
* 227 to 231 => 1.542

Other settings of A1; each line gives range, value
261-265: 1.693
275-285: 1.64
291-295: 1.675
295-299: 1.71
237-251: 1.638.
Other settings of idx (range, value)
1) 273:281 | 1.72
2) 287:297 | 1.74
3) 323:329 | 1.78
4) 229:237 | 1.58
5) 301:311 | 1.74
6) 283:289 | 1.69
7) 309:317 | 1.74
